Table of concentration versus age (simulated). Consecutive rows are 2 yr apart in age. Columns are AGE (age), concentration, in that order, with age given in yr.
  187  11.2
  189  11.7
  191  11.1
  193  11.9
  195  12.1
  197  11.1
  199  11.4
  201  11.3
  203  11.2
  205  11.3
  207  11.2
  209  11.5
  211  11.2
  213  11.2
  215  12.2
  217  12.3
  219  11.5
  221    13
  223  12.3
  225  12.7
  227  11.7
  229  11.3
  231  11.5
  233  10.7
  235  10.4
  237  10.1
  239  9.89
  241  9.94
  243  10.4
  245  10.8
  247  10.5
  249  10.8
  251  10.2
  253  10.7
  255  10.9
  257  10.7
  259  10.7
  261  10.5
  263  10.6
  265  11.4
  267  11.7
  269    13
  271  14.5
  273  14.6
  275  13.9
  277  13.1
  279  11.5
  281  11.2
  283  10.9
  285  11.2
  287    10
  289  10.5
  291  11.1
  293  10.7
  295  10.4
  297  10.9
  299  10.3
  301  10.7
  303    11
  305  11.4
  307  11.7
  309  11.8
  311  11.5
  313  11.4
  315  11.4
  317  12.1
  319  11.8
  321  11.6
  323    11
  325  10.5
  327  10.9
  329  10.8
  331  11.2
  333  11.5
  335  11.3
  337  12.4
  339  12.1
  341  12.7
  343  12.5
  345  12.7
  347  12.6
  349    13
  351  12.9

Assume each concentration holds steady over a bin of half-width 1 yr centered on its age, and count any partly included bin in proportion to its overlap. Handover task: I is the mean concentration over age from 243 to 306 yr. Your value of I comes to 11.3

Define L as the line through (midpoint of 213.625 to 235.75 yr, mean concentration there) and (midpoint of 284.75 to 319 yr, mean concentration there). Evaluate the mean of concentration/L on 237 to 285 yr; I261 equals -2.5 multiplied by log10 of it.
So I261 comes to 0.01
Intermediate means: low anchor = 11.8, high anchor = 11.1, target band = 11.4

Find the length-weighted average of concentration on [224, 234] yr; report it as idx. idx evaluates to 11.6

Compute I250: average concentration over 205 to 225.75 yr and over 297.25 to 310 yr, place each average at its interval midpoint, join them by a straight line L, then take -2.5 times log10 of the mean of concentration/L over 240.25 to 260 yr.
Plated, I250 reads 0.10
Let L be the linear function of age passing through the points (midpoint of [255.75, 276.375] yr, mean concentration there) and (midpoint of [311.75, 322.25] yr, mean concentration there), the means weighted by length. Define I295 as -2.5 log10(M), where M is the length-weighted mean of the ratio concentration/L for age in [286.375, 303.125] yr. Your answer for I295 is 0.121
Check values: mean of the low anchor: 12.2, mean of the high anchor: 11.6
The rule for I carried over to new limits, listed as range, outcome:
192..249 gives 11.3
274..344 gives 11.4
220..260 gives 11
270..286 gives 12.6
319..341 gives 11.4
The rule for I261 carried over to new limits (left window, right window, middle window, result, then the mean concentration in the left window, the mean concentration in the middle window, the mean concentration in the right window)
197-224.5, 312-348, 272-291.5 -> -0.01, 11.7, 11.8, 11.7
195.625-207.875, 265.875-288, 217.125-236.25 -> -0.01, 11.3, 11.7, 12.3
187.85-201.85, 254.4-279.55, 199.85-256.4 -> 0.06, 11.5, 11.2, 12.1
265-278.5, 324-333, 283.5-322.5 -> 0.08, 13.2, 11.1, 10.9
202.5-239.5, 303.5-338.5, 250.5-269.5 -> 0.04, 11.5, 11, 11.4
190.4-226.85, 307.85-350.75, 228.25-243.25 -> 0.12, 11.7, 10.5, 11.8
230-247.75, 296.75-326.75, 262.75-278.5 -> -0.19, 10.5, 12.9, 11.3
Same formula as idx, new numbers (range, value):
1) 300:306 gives 11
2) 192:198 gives 11.7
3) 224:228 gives 12.2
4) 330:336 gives 11.3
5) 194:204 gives 11.4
